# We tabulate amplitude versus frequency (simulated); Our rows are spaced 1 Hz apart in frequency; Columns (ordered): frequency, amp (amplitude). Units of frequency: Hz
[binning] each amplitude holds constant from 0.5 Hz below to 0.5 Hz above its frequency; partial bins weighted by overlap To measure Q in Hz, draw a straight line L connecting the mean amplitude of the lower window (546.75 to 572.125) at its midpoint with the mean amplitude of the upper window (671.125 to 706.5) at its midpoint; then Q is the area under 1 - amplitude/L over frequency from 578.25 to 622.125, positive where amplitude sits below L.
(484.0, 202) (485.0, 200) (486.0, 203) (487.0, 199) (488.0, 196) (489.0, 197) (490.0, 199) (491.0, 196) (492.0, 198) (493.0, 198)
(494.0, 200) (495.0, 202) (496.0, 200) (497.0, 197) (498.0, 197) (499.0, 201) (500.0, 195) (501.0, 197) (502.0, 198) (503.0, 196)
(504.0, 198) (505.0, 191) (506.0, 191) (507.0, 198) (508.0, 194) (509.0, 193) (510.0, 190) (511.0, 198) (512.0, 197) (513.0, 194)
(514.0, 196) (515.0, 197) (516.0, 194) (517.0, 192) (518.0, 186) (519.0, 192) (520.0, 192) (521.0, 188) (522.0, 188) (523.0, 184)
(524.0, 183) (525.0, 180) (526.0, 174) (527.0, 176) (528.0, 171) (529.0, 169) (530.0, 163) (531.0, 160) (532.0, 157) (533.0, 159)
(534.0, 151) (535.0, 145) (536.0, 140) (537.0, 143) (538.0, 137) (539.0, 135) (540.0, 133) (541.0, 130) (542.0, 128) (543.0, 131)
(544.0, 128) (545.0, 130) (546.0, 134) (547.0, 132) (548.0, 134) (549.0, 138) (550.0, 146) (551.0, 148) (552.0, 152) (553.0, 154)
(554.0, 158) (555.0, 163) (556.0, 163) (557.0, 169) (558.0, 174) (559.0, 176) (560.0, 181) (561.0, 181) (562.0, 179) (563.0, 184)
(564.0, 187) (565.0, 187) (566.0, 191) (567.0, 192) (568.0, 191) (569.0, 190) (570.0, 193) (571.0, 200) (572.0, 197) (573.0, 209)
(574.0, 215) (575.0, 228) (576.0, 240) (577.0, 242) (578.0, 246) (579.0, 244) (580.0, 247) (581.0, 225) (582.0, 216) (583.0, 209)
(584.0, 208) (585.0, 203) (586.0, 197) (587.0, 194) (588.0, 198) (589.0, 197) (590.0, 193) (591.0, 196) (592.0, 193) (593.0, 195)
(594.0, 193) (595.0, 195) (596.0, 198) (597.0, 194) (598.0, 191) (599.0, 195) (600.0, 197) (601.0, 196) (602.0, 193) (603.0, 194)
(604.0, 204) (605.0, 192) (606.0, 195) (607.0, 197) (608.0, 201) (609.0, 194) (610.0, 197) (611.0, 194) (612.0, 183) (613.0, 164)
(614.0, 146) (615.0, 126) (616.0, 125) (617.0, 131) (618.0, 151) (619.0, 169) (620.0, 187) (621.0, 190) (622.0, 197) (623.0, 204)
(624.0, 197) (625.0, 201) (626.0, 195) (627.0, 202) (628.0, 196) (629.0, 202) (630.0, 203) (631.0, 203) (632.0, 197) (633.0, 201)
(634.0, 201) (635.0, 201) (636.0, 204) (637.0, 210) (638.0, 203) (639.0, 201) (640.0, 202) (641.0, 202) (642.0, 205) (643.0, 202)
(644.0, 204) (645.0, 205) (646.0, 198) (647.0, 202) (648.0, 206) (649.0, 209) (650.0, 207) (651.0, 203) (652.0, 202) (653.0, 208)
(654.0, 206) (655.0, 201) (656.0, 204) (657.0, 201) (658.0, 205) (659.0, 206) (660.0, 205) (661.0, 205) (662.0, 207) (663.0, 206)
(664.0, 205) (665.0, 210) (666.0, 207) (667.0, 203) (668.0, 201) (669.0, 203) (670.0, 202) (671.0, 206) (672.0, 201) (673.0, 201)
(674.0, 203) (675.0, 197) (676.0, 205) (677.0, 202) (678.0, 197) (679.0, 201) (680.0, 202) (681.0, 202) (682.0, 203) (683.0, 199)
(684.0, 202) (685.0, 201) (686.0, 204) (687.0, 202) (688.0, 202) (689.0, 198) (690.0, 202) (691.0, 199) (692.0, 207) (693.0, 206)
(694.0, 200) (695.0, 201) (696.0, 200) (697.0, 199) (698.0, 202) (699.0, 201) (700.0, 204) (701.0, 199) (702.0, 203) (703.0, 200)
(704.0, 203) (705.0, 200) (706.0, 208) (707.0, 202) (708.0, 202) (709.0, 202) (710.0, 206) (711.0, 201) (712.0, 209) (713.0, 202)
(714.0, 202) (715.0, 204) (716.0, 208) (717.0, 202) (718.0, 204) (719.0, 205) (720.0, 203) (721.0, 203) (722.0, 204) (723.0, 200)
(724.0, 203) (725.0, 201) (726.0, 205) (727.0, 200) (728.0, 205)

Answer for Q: -2.6 Hz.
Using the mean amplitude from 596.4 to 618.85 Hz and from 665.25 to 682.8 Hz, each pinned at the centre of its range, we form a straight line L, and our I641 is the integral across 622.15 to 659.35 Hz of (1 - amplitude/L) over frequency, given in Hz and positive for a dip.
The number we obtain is -2.3 Hz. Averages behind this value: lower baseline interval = 180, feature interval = 203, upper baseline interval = 202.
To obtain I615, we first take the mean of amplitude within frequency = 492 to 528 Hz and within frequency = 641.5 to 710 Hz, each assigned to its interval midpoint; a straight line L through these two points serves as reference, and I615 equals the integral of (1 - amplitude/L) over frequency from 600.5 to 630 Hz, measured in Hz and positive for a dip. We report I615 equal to 2.3 Hz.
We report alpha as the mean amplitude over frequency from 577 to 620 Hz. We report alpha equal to 193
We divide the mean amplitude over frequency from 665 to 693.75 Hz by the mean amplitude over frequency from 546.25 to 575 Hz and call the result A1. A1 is 1.2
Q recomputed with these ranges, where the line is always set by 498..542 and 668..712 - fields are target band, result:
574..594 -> -2.9 Hz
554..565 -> 0.5 Hz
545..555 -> 2.1 Hz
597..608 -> -0.4 Hz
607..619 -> 1.5 Hz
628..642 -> -0.6 Hz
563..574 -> -0.6 Hz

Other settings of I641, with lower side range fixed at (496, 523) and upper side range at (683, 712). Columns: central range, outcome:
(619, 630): 0.16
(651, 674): -0.42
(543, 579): 3.31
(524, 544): 4.44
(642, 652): -0.20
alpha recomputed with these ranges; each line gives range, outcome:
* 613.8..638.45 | 186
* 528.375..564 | 152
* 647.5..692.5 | 203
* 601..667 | 195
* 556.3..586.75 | 203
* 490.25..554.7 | 173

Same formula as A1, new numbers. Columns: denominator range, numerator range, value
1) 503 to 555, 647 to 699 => 1.22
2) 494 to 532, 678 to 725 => 1.07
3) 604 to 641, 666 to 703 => 1.07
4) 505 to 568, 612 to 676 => 1.16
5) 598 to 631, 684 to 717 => 1.09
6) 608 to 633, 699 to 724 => 1.11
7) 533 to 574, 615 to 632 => 1.13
